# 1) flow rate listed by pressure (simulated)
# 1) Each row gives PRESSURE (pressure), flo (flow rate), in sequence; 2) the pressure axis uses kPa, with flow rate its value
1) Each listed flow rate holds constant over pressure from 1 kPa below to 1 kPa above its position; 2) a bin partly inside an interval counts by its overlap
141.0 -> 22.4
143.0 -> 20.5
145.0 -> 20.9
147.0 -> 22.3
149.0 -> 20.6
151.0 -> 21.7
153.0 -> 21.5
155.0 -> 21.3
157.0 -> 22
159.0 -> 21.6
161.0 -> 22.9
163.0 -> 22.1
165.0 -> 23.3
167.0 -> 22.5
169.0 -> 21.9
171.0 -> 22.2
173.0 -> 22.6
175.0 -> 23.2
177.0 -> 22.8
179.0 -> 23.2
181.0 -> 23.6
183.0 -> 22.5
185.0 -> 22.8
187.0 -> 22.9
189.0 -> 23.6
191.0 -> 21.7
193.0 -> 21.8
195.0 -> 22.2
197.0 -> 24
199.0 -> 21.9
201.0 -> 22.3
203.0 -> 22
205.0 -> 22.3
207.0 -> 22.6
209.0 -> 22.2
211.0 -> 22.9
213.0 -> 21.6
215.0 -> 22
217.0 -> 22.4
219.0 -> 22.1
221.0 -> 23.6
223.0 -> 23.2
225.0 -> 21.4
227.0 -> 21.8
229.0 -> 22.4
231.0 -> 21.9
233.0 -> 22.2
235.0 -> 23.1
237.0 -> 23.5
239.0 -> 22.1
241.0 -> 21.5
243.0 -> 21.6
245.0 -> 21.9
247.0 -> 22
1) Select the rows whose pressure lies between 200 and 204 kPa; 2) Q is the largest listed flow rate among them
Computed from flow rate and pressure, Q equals 22.3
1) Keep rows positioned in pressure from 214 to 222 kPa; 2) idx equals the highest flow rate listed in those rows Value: 23.6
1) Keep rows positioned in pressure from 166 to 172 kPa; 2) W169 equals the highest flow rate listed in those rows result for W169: 22.5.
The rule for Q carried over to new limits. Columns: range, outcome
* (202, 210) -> 22.6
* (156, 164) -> 22.9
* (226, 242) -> 23.5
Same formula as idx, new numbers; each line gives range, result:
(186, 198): 24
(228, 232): 22.4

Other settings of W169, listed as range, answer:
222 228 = 23.2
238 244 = 22.1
